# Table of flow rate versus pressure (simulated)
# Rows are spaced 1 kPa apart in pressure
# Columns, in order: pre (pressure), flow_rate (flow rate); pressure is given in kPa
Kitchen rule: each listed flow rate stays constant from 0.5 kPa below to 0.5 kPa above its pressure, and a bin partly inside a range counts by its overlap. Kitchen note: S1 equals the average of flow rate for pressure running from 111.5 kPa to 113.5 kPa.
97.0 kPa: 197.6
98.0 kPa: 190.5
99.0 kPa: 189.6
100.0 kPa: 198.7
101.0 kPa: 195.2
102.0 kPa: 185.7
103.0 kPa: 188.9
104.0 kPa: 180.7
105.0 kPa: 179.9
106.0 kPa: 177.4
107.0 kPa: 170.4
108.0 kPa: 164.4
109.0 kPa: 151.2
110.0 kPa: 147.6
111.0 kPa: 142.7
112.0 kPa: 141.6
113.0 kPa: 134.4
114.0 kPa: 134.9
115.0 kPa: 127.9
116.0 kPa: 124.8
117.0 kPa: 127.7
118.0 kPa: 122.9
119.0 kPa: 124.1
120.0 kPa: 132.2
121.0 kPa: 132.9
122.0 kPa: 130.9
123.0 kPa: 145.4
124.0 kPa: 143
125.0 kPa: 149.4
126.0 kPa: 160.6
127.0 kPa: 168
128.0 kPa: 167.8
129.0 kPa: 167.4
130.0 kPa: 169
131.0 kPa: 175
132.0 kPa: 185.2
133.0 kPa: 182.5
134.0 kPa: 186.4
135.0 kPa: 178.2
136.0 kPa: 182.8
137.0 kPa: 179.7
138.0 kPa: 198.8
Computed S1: 138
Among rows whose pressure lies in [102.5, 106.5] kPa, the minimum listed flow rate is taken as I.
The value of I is 177.4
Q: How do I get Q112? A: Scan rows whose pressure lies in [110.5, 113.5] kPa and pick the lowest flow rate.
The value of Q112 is 134.4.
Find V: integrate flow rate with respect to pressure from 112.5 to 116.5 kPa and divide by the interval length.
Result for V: 130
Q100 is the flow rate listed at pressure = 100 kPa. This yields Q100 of 198.7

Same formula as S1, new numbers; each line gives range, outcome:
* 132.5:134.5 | 184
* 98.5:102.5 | 192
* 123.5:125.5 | 146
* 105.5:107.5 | 174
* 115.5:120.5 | 126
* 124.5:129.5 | 163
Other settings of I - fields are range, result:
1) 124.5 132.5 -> 149.4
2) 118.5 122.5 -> 124.1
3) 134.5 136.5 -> 178.2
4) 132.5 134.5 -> 182.5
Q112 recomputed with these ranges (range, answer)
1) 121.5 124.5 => 130.9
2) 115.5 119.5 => 122.9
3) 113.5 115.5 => 127.9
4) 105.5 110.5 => 147.6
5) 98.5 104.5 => 180.7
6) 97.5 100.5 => 189.6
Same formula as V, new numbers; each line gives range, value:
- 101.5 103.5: 187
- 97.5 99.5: 190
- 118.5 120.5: 128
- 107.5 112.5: 149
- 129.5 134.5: 180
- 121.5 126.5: 146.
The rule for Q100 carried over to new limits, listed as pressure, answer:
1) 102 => 185.7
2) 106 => 177.4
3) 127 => 168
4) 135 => 178.2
